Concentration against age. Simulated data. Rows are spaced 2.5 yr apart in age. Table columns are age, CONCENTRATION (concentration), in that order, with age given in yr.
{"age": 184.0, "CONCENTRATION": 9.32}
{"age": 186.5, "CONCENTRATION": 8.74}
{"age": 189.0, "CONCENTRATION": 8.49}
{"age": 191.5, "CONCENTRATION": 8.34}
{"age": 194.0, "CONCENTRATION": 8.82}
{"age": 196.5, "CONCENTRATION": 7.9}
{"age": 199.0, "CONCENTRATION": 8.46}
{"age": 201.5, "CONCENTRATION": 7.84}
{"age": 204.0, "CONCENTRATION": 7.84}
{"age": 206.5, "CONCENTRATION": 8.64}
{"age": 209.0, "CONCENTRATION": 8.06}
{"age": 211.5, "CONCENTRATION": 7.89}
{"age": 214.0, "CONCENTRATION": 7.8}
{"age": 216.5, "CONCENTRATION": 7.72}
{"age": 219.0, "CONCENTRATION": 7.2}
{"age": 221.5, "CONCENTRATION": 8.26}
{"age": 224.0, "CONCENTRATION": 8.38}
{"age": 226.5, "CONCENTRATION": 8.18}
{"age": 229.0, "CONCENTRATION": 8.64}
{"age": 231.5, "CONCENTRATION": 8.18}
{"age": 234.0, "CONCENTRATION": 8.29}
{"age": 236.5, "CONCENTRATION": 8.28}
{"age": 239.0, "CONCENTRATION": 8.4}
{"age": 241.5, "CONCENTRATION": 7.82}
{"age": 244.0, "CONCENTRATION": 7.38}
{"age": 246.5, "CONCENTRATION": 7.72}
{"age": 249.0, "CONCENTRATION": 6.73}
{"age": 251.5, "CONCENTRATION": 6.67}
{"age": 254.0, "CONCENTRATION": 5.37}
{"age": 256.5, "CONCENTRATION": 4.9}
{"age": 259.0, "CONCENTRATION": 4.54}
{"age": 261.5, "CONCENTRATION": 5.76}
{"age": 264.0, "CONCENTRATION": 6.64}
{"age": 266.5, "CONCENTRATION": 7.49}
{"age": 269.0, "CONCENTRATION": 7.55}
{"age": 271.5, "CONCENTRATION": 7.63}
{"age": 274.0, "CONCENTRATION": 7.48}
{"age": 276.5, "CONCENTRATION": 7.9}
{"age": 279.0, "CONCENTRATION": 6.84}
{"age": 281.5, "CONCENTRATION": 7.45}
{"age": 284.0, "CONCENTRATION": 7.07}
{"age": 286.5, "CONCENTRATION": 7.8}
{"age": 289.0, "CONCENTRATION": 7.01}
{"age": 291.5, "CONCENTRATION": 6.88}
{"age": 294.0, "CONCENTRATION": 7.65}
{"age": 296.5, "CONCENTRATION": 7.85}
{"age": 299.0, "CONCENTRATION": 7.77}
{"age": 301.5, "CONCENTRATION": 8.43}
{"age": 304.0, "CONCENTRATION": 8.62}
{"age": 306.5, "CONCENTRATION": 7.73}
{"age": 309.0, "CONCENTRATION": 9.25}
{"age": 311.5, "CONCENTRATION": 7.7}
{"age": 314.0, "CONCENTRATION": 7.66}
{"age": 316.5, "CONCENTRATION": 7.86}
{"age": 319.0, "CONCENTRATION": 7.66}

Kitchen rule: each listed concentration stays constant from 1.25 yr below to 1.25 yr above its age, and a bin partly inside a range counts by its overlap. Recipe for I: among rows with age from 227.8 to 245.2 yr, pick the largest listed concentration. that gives 8.64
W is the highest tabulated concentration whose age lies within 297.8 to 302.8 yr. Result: 8.43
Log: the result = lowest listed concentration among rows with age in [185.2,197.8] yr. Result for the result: 7.9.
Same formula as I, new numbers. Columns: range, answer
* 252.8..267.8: 7.49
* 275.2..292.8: 7.9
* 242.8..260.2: 7.72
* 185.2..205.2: 8.82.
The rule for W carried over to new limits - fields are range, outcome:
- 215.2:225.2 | 8.38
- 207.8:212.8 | 8.06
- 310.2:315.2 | 7.7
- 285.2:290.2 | 7.8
